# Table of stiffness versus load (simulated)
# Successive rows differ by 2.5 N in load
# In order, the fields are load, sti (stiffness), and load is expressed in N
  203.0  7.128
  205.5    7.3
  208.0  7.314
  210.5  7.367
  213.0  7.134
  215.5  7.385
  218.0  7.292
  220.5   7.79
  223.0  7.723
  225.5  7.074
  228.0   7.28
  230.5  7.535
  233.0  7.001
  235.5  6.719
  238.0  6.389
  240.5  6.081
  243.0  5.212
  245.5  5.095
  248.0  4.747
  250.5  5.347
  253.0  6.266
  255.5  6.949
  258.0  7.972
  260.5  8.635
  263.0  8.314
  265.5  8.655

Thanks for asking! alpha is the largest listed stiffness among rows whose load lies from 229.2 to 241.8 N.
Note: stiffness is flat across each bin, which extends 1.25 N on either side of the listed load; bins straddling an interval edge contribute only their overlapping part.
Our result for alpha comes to 7.535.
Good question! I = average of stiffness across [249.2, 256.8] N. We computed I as 6.19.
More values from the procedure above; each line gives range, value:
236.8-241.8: 6.22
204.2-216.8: 7.3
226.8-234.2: 7.27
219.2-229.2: 7.47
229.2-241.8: 6.74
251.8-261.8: 7.47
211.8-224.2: 7.47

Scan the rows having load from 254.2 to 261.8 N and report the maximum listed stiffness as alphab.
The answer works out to 8.635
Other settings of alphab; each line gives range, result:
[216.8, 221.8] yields 7.79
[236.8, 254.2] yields 6.389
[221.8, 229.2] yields 7.723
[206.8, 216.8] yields 7.385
